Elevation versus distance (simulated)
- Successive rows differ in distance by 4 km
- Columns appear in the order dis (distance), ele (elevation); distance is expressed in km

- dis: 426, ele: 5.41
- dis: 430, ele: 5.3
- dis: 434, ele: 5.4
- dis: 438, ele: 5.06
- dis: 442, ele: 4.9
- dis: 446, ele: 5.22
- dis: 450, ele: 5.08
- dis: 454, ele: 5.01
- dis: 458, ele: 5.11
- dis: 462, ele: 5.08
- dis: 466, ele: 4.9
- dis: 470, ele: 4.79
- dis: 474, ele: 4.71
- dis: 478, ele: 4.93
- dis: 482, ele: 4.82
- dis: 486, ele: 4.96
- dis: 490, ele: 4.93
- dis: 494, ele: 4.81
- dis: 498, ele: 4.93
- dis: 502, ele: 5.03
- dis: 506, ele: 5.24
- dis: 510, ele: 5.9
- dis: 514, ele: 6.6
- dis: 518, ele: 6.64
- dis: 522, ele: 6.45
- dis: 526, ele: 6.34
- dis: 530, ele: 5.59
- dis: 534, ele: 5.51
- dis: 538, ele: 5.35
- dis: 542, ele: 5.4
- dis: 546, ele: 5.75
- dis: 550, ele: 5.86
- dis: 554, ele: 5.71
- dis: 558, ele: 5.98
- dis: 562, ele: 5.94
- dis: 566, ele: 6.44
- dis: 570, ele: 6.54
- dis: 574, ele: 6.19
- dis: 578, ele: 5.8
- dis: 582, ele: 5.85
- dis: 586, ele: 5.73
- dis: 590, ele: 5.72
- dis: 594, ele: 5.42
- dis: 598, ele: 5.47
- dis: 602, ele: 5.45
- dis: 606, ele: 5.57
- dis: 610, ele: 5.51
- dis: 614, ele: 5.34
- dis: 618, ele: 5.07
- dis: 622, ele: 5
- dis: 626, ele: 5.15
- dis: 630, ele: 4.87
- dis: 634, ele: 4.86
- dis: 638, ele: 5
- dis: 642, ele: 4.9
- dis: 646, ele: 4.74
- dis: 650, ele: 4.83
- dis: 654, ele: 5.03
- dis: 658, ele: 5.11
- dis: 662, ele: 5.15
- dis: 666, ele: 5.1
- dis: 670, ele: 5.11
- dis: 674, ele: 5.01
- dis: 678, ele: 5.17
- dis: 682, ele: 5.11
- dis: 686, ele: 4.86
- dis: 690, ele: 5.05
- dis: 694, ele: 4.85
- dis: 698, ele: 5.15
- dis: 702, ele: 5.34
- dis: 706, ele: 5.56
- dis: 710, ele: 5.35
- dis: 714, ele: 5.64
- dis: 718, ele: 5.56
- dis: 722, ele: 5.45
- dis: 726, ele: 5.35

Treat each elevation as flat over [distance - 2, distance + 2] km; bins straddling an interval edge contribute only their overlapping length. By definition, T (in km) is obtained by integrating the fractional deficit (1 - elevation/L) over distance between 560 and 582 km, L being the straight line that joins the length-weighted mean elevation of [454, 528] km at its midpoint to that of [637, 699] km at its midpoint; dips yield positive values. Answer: -4.1 km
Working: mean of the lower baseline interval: 5.33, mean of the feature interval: 6.15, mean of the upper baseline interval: 5.01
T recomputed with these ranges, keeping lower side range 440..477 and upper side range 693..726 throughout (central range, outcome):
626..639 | 0.8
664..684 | 0.8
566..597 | -4.5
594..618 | -1.0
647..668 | 1.1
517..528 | -3.0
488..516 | -1.7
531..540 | -0.6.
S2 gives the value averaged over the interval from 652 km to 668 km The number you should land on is 5.1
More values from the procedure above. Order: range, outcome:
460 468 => 4.99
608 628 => 5.21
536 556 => 5.61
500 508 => 5.13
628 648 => 4.87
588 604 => 5.51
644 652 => 4.79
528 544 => 5.46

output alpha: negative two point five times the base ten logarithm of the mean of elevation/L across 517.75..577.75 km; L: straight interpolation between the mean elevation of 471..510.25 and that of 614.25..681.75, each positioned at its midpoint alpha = -0.19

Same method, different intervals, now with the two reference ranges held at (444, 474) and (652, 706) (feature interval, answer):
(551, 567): -0.184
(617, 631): 0.010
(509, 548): -0.182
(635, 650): 0.046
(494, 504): 0.017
